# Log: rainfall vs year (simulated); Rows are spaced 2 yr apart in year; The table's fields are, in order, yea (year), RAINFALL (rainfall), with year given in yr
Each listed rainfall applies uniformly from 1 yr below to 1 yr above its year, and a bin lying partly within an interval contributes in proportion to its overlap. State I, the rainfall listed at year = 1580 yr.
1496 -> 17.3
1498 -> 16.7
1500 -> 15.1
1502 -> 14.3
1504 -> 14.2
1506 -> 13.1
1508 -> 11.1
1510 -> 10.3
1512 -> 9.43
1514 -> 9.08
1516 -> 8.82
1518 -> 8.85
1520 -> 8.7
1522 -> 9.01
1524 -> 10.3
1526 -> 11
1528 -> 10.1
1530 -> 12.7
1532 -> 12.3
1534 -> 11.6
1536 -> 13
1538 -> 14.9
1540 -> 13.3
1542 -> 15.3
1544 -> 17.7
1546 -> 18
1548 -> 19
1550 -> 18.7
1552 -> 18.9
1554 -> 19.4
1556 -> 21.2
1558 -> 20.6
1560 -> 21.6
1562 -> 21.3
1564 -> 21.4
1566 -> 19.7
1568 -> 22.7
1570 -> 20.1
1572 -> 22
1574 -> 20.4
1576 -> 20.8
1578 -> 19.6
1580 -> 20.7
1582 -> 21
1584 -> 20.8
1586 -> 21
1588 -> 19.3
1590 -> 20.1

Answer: 20.7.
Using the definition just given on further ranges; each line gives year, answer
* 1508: 11.1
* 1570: 20.1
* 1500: 15.1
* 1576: 20.8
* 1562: 21.3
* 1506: 13.1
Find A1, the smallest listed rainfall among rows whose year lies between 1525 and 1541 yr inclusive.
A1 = 10.1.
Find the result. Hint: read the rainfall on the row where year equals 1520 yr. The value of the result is 8.7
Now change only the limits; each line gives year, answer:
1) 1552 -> 18.9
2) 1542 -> 15.3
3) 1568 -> 22.7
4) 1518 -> 8.85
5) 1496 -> 17.3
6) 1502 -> 14.3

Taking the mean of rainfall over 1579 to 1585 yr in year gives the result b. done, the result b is 20.8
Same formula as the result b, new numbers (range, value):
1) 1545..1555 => 18.8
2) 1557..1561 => 21.1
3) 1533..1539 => 13.2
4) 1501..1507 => 13.9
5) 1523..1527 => 10.7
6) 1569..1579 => 20.6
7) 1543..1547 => 17.9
